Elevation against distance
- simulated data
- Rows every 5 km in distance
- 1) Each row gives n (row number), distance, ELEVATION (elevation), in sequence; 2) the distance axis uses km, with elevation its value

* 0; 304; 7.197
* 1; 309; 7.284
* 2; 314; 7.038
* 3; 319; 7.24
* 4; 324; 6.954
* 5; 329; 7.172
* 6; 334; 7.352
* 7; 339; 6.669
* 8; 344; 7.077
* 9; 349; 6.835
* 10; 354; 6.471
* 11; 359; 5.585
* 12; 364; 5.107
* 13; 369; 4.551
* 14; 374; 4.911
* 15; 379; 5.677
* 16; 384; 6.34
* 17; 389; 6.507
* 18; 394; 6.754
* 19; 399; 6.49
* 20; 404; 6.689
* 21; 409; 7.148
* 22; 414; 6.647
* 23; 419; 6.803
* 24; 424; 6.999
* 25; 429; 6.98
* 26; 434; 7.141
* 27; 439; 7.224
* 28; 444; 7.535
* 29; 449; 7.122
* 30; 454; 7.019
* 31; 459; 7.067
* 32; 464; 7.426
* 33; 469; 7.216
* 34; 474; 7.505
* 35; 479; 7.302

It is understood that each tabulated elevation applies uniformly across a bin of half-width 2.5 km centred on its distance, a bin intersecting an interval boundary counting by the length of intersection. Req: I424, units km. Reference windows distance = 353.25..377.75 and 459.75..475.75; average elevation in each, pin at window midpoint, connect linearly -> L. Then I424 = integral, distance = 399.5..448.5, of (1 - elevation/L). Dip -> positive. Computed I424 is -4.21 km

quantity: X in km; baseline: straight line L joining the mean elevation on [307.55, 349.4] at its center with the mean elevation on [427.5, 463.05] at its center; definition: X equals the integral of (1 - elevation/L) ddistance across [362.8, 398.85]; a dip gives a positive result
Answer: 6.9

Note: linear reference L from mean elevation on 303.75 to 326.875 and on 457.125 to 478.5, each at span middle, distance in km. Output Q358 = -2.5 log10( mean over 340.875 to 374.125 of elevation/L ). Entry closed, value 0.22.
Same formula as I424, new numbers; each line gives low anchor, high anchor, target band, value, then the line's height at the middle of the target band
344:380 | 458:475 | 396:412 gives -1.1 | 6.34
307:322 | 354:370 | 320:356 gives -4.0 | 6.27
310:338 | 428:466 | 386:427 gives 2.4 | 7.17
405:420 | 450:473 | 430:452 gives -0.6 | 7.06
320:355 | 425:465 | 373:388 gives 2.7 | 7.05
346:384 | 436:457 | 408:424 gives -0.5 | 6.64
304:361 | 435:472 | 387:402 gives 1.0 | 7.07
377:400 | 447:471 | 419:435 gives -0.5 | 6.8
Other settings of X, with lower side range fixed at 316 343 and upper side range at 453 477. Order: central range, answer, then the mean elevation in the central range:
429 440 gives 0.1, 7.13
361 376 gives 4.7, 4.88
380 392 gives 1.4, 6.34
